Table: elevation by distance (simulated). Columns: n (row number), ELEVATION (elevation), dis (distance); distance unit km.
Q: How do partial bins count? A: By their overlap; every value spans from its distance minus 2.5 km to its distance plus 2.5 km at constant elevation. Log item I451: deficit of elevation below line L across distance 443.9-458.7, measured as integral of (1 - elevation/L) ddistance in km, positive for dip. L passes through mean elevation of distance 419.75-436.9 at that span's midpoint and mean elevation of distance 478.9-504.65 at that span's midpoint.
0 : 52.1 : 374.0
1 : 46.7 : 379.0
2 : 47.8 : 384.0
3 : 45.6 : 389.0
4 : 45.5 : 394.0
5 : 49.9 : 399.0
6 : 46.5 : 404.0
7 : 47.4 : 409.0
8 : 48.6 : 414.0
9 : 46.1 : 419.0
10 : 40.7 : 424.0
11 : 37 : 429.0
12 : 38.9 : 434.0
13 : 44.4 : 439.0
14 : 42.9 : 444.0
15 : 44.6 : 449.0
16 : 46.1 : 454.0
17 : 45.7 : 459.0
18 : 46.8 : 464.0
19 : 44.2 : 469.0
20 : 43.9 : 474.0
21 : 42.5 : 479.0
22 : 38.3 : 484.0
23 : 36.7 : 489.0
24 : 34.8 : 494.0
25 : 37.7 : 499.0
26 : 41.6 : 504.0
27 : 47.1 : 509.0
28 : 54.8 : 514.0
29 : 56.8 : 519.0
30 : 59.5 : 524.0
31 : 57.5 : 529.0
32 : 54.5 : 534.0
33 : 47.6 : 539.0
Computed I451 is -2.2 km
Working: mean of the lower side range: 39.7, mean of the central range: 45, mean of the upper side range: 38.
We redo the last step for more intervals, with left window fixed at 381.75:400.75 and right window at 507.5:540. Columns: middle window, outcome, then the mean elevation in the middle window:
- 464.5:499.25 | 7.9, 40.3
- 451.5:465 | 1.2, 46.1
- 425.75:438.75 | 2.7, 39.2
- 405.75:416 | 0.1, 47.9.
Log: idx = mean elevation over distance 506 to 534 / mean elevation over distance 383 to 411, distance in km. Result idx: 1.16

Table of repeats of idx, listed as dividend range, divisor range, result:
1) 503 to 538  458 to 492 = 1.26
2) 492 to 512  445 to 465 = 0.90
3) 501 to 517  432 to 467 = 1.08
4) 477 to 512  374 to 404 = 0.84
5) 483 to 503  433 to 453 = 0.86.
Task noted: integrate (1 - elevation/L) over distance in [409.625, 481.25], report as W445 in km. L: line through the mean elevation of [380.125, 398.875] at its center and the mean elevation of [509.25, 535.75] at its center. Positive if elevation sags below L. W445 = 9.5 km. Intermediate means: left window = 46.8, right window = 55.9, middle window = 43.8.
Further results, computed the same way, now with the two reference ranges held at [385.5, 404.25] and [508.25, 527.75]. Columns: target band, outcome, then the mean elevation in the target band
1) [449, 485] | 5.32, 44.2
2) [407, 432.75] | 2.64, 43.6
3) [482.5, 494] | 3.56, 36.8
